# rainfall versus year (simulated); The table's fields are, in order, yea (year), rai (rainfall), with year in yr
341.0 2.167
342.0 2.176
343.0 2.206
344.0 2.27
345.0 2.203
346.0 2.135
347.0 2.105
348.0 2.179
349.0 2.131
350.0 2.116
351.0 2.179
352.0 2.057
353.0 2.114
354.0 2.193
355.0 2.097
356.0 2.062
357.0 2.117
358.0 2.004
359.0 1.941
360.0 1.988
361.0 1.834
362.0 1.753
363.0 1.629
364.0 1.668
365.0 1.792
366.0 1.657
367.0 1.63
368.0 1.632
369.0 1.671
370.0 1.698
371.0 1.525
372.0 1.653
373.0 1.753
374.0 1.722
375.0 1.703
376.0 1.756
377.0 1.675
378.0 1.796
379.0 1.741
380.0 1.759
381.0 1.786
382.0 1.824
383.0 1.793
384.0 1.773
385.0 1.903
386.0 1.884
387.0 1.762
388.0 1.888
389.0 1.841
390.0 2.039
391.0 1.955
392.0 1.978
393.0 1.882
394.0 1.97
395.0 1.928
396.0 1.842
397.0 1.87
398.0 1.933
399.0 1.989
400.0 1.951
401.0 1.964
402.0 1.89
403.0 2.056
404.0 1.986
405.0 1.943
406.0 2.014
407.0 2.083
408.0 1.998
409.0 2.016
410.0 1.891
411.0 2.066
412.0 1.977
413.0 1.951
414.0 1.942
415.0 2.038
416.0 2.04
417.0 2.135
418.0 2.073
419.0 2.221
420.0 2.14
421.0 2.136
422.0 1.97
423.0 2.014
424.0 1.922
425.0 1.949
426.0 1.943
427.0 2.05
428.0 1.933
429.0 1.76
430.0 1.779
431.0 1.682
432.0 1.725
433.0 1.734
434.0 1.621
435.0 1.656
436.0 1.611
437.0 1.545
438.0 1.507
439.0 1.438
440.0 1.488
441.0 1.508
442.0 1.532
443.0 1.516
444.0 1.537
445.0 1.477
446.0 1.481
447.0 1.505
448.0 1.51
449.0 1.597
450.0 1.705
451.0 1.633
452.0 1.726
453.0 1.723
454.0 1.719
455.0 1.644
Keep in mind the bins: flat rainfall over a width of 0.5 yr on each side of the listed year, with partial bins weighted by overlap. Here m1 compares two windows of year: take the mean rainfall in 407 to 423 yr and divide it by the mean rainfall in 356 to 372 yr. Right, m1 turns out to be 1.1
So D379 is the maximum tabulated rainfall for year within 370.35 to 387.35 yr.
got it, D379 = 1.903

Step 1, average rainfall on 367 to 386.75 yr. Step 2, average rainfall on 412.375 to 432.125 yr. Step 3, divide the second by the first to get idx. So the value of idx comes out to 1.1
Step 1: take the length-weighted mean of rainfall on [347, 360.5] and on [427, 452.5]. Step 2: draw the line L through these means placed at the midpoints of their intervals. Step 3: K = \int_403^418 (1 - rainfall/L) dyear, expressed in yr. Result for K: -2.0 yr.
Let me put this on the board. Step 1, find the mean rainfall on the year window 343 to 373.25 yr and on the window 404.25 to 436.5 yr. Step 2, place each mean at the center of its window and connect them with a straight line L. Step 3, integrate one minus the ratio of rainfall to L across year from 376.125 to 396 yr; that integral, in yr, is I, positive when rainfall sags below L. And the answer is 0.9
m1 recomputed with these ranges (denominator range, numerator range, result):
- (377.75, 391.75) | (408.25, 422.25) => 1.11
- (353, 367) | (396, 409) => 1.04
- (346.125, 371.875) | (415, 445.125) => 0.94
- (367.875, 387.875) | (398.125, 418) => 1.14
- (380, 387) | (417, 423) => 1.16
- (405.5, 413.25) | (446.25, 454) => 0.81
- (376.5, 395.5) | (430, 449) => 0.85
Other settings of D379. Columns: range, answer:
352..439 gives 2.221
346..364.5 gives 2.193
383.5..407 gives 2.083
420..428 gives 2.14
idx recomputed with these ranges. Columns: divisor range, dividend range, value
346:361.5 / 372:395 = 0.88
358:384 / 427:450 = 0.92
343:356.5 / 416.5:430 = 0.94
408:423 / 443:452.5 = 0.77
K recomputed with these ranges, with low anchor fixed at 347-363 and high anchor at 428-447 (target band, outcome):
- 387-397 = -0.40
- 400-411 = -1.36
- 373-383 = 0.85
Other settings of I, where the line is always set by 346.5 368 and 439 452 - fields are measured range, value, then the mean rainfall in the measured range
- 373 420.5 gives -4.2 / 1.92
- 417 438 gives -3.1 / 1.87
